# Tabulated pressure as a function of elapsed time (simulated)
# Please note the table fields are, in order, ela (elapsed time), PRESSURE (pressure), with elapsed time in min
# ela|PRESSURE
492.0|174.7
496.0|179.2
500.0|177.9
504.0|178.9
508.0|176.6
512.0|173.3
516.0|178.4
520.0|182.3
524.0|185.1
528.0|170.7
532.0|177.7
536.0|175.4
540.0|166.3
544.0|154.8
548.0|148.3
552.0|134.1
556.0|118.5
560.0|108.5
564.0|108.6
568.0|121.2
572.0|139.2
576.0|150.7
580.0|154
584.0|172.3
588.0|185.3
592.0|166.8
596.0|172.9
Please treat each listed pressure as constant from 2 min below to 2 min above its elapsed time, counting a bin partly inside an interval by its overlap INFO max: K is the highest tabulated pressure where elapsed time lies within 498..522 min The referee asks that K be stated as 182.3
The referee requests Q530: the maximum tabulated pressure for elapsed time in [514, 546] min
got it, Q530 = 185.1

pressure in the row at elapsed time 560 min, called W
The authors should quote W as 108.5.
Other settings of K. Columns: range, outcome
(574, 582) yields 154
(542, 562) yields 154.8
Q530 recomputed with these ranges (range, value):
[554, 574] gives 139.2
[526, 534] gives 177.7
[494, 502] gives 179.2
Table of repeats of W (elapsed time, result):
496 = 179.2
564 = 108.6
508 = 176.6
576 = 150.7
